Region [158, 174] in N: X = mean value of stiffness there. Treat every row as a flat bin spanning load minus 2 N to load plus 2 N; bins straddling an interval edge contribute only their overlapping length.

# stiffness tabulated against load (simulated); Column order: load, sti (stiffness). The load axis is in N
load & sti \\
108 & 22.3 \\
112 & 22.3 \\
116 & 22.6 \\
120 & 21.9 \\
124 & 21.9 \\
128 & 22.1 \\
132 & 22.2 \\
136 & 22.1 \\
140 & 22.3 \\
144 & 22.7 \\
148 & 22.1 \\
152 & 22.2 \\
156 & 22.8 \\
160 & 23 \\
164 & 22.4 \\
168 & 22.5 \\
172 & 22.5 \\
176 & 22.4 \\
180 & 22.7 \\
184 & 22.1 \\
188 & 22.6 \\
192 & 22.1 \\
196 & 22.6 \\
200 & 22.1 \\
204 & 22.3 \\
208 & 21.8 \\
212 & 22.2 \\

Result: 22.6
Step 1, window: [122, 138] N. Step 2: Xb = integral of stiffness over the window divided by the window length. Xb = 22.1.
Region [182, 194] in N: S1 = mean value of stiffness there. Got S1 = 22.3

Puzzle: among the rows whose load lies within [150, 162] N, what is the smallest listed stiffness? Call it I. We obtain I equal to 22.2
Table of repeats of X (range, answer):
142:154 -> 22.3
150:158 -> 22.5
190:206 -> 22.3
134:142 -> 22.2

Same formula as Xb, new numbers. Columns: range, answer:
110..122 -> 22.3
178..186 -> 22.4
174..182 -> 22.5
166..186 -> 22.4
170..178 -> 22.4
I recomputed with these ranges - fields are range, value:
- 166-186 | 22.1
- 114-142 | 21.9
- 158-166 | 22.4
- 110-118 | 22.3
